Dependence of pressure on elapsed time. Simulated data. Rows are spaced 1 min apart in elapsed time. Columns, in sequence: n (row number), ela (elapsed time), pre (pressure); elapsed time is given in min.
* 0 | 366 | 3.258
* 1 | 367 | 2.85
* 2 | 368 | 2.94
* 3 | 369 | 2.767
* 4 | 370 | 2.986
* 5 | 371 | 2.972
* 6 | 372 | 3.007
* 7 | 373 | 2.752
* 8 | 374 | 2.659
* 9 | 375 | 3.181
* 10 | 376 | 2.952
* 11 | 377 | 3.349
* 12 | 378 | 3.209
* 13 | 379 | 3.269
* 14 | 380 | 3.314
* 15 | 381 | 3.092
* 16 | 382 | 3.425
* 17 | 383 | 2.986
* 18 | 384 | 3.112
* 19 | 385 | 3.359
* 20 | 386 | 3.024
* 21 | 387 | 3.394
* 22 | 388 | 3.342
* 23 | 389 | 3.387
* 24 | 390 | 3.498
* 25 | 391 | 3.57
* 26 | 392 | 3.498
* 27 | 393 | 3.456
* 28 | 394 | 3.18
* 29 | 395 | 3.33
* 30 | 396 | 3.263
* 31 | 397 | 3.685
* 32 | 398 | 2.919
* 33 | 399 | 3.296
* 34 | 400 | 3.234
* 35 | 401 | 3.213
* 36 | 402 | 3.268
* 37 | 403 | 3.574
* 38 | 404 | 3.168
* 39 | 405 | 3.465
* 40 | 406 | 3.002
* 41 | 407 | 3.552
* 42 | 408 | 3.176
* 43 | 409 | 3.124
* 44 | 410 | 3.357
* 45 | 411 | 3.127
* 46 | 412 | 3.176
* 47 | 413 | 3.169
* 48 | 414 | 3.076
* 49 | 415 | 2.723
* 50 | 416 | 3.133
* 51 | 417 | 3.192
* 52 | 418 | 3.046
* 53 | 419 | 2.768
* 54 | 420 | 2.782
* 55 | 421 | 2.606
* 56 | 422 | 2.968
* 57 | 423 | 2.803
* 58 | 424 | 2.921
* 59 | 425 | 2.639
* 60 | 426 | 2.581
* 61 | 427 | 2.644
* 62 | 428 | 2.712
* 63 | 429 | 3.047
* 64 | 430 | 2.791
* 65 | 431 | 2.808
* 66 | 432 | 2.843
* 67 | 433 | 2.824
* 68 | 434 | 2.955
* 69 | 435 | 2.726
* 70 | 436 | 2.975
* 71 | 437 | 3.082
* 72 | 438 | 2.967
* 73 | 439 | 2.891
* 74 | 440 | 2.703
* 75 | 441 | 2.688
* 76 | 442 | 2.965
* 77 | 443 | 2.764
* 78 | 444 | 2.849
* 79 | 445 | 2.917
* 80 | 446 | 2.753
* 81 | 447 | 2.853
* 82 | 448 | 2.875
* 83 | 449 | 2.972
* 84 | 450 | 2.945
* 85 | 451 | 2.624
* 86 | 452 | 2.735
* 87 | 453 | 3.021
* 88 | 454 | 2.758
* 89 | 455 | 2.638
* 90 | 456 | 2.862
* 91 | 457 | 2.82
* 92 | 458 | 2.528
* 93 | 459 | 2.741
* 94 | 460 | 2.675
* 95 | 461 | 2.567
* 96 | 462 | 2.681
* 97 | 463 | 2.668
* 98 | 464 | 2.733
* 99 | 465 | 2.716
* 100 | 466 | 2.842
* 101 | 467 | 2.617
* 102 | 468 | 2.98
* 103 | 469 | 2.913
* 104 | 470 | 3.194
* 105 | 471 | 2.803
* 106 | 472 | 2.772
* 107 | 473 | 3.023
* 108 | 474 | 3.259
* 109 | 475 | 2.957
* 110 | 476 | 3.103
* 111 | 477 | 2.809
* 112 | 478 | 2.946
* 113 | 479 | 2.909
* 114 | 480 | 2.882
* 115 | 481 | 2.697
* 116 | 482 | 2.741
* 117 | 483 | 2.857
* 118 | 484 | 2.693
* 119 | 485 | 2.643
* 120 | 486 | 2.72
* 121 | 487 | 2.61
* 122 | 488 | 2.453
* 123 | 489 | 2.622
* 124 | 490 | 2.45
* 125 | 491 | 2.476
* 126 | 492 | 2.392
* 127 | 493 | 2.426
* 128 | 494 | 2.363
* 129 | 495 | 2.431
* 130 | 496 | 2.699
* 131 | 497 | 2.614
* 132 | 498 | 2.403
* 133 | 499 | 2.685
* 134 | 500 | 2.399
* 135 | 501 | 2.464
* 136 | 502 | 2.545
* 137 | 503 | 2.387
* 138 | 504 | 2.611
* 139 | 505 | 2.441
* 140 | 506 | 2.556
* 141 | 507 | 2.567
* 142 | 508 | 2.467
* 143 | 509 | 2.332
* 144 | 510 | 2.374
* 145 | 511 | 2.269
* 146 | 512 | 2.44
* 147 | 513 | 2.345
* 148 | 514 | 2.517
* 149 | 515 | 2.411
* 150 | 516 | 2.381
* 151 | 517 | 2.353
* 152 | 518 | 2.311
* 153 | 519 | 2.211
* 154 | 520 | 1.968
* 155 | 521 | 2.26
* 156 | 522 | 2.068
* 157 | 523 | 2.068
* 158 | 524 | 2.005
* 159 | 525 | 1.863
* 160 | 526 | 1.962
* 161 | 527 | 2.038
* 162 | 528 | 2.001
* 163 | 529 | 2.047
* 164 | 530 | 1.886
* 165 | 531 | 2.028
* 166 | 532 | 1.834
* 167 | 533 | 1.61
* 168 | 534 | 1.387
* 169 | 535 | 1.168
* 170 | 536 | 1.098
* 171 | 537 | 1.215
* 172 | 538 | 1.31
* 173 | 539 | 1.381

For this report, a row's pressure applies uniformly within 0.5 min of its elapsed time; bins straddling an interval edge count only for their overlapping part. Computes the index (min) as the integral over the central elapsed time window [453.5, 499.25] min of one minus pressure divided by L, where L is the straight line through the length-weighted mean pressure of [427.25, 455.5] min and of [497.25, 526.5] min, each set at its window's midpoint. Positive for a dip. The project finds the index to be -2.4 min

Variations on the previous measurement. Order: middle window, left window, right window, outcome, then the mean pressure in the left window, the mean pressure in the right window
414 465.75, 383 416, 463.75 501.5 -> 3.15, 3.27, 2.72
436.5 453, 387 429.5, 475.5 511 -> 0.27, 3.14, 2.59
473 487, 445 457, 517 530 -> -1.85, 2.83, 2.07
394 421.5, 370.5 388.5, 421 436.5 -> -2.01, 3.13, 2.81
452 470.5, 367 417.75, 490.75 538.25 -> -1.07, 3.19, 2.18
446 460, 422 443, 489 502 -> -0.37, 2.83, 2.49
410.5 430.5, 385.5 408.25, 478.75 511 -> 1.57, 3.33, 2.55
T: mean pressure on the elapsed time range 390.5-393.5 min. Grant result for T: 3.51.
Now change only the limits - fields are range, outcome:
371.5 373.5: 2.88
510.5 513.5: 2.35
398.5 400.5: 3.26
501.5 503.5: 2.47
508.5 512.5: 2.35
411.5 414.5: 3.14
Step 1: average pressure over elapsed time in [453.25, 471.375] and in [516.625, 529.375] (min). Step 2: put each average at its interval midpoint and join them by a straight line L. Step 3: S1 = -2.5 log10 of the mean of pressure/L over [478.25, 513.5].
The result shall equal -0.07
